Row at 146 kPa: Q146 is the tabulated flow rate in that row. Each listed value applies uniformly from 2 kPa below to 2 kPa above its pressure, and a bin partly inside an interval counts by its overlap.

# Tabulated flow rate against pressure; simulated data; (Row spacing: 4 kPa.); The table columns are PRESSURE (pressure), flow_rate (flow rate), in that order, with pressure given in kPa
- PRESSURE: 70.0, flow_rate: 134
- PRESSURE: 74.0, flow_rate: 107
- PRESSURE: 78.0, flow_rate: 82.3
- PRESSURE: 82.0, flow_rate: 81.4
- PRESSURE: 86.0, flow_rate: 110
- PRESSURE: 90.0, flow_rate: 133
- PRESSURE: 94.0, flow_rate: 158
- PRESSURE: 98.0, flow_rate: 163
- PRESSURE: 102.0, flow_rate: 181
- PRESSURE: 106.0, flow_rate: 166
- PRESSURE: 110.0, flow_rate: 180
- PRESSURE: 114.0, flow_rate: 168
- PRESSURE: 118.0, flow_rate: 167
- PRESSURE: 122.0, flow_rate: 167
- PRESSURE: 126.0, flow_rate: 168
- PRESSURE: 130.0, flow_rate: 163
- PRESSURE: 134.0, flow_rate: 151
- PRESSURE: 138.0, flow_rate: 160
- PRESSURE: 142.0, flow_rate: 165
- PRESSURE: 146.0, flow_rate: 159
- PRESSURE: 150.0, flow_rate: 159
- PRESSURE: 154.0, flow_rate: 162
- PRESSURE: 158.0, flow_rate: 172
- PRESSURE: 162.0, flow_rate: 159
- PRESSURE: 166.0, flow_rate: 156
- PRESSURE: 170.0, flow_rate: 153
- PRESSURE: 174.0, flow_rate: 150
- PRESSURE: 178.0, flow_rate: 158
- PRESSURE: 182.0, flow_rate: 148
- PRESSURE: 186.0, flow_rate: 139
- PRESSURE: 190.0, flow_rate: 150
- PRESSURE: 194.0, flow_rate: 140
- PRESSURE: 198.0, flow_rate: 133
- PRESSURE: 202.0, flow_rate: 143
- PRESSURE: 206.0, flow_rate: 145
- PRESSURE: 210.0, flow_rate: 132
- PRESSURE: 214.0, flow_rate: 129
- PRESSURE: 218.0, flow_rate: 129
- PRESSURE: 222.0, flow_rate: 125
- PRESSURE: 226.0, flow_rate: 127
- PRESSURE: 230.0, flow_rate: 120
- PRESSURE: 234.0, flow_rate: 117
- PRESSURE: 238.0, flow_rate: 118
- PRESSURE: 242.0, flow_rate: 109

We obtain 159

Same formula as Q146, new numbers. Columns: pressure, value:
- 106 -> 166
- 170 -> 153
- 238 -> 118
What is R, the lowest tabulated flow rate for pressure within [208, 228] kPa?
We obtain 125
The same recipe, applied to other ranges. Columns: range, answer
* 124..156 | 151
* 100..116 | 166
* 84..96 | 110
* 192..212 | 132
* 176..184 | 148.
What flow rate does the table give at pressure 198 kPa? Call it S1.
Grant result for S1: 133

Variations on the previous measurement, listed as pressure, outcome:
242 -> 109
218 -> 129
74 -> 107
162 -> 159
